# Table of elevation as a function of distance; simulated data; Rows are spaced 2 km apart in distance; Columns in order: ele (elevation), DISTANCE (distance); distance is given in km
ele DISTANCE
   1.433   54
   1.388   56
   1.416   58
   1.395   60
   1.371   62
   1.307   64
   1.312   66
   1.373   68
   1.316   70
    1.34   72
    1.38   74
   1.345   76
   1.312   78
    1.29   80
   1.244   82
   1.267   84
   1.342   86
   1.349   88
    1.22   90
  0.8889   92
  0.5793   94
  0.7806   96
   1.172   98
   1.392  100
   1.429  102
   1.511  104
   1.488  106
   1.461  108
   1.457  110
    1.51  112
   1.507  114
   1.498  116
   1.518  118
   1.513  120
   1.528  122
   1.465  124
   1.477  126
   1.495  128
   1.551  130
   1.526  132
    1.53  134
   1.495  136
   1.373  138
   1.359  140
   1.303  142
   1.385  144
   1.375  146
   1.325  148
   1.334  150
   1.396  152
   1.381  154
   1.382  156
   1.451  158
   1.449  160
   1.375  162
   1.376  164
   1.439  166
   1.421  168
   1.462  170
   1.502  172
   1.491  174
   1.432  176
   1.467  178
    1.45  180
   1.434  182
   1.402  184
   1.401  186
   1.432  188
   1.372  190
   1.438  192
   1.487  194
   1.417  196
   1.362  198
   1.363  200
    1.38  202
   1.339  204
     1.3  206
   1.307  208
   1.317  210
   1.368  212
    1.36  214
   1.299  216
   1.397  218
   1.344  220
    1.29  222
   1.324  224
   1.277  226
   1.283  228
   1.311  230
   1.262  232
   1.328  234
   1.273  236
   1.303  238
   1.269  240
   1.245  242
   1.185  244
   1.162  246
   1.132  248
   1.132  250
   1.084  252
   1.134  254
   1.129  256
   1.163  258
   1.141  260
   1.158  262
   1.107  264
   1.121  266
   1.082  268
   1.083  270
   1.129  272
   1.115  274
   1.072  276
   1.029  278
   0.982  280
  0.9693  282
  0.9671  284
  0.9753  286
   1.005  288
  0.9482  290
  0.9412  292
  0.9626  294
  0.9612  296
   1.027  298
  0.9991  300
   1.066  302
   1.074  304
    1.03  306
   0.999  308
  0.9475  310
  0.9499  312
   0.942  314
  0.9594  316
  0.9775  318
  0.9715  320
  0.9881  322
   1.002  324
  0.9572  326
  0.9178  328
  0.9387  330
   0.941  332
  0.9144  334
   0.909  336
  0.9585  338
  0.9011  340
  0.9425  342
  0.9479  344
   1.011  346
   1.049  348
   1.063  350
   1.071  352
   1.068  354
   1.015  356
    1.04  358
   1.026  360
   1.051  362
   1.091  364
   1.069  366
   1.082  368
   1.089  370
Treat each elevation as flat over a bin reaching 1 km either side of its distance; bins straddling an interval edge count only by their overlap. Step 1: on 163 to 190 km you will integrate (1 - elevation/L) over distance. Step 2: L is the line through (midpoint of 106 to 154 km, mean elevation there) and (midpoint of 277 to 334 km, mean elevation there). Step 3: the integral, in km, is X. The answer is -2.3 km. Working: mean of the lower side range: 1.45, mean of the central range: 1.44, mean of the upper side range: 0.978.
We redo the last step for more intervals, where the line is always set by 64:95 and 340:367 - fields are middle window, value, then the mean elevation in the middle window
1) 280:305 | 1.97 km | 0.991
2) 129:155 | -4.77 km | 1.41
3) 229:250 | -2.34 km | 1.24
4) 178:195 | -3.99 km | 1.43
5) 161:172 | -2.34 km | 1.42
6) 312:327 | 1.22 km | 0.97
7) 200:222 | -3.89 km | 1.34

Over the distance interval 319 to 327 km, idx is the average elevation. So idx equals 0.98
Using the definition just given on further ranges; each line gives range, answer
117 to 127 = 1.5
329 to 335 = 0.931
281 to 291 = 0.973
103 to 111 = 1.48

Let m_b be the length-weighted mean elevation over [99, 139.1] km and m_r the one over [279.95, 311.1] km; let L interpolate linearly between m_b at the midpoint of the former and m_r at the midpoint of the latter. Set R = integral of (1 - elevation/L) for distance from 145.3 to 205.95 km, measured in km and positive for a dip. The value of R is -3.9 km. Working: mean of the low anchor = 1.49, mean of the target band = 1.41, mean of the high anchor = 0.991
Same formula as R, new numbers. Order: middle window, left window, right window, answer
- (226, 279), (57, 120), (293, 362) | -3.9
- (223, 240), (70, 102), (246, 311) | -3.2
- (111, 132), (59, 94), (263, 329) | -4.9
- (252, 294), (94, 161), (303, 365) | 2.0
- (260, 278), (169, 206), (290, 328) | 0.3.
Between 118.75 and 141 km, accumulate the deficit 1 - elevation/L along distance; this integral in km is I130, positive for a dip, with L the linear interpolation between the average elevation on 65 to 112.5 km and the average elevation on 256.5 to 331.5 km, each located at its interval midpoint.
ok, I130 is -4.6 km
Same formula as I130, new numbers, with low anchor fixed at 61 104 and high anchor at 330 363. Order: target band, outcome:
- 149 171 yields -4.4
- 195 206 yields -2.3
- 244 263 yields -1.0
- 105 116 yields -2.4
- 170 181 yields -3.0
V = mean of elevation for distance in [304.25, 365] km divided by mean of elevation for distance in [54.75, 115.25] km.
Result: 0.76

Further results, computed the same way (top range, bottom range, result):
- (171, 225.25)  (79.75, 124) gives 1.05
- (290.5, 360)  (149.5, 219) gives 0.70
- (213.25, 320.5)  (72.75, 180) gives 0.81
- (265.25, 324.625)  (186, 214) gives 0.73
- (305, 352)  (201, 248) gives 0.75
